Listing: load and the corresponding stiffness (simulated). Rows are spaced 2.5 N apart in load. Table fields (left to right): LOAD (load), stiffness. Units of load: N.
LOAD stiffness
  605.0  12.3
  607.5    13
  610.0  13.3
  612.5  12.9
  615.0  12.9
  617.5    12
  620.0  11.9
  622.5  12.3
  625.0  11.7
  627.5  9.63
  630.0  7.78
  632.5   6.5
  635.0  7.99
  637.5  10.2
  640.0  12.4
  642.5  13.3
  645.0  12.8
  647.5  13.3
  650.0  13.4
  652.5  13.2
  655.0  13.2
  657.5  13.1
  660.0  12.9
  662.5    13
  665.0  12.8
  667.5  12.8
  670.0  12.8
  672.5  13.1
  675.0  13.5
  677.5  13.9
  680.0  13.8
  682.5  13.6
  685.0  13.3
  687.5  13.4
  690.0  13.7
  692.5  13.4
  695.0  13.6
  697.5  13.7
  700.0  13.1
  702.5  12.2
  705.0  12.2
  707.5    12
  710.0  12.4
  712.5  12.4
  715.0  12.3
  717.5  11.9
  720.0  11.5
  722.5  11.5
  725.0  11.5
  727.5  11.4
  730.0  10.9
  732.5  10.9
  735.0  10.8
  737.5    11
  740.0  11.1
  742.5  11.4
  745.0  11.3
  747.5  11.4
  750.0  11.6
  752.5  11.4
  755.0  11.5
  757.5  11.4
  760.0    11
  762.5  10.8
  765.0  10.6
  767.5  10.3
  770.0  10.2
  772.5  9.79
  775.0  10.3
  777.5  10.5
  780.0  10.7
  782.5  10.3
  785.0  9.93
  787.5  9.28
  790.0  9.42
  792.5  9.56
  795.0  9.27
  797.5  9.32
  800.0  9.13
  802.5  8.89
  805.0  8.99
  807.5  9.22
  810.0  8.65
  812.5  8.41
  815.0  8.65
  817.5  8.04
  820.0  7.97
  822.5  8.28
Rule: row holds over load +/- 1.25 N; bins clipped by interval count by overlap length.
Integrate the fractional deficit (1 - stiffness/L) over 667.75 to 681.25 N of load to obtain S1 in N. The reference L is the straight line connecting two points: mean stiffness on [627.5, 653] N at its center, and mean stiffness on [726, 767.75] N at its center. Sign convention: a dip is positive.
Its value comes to -2.90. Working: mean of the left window 11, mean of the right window 11.1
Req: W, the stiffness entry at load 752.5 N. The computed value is 11.4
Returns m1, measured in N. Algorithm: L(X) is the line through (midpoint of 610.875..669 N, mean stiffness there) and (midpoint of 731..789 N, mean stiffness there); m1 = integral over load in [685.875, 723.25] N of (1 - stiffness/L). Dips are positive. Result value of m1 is -4.6 N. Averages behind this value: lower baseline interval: 11.8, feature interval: 12.6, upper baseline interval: 10.8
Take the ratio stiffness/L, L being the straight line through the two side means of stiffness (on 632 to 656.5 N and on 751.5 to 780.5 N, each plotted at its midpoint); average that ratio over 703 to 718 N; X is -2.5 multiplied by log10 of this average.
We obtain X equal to -0.09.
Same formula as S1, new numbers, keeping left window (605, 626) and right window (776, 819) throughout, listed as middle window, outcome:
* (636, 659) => -1.52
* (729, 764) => -3.36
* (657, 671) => -1.49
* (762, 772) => -0.56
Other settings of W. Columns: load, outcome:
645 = 12.8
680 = 13.8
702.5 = 12.2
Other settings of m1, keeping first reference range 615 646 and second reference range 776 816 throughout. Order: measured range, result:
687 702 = -4.7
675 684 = -2.9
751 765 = -2.1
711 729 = -3.1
